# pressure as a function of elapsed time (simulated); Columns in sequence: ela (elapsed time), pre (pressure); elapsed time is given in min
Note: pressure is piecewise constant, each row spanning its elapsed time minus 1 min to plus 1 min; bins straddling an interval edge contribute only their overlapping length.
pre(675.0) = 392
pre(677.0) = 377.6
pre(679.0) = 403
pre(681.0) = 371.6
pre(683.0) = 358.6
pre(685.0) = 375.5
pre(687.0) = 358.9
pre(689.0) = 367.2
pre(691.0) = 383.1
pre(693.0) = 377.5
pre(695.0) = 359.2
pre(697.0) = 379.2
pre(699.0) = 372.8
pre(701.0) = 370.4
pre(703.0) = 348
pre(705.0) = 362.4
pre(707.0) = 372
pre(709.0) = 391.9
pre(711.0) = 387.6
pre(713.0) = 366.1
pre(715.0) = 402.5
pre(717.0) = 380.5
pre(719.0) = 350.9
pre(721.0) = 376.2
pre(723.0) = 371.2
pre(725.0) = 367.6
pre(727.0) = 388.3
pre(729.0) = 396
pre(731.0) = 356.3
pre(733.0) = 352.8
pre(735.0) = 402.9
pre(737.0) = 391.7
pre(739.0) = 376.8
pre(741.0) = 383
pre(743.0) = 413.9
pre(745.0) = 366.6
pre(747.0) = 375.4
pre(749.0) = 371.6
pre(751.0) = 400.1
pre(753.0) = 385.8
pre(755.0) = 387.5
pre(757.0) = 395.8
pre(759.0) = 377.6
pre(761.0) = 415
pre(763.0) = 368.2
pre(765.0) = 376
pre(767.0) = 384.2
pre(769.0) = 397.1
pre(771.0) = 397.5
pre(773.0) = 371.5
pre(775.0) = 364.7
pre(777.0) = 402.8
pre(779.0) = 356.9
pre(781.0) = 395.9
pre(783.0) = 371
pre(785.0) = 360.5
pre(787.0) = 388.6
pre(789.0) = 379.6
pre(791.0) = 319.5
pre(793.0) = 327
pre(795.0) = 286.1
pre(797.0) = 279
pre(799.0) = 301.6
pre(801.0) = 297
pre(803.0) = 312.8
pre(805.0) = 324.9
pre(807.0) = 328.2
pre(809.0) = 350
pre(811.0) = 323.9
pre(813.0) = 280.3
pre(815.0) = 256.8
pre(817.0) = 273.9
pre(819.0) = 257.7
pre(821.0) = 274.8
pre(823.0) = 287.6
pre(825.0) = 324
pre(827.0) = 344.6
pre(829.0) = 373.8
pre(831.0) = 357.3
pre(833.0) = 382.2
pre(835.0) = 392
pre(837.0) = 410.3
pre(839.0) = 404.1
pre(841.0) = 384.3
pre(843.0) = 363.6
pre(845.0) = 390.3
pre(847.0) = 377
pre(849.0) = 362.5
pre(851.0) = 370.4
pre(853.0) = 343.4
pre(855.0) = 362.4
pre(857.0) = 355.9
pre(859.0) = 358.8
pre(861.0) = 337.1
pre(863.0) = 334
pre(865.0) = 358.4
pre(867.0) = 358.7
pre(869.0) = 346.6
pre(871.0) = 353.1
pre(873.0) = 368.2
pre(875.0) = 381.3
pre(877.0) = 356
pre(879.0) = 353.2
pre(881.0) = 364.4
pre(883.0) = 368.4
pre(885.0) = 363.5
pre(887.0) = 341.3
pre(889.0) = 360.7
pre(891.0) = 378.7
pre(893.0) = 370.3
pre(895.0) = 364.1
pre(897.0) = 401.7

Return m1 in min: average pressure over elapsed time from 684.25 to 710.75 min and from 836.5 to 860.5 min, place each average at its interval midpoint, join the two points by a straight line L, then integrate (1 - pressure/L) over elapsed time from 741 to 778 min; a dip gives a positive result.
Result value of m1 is -1.5 min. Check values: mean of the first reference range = 371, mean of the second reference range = 372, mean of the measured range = 386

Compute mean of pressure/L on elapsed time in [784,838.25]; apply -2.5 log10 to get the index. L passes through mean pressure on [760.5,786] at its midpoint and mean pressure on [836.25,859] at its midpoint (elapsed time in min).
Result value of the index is 0.16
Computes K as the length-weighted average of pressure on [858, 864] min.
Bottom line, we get 343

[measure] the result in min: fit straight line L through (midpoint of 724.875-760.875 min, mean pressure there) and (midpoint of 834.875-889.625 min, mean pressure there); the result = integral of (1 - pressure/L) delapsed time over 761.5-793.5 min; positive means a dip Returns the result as 0.37 min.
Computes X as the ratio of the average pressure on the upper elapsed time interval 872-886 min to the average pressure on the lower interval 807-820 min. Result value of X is 1.2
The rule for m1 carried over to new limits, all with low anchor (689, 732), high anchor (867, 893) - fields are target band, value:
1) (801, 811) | 1.14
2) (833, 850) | -0.98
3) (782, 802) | 2.02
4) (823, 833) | 0.51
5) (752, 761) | -0.46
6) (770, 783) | -0.41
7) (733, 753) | -0.72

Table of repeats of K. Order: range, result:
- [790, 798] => 303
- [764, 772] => 389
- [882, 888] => 358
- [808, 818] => 297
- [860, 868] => 347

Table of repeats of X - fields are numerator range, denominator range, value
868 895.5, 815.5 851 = 1.04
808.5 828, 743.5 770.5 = 0.77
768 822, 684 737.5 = 0.89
